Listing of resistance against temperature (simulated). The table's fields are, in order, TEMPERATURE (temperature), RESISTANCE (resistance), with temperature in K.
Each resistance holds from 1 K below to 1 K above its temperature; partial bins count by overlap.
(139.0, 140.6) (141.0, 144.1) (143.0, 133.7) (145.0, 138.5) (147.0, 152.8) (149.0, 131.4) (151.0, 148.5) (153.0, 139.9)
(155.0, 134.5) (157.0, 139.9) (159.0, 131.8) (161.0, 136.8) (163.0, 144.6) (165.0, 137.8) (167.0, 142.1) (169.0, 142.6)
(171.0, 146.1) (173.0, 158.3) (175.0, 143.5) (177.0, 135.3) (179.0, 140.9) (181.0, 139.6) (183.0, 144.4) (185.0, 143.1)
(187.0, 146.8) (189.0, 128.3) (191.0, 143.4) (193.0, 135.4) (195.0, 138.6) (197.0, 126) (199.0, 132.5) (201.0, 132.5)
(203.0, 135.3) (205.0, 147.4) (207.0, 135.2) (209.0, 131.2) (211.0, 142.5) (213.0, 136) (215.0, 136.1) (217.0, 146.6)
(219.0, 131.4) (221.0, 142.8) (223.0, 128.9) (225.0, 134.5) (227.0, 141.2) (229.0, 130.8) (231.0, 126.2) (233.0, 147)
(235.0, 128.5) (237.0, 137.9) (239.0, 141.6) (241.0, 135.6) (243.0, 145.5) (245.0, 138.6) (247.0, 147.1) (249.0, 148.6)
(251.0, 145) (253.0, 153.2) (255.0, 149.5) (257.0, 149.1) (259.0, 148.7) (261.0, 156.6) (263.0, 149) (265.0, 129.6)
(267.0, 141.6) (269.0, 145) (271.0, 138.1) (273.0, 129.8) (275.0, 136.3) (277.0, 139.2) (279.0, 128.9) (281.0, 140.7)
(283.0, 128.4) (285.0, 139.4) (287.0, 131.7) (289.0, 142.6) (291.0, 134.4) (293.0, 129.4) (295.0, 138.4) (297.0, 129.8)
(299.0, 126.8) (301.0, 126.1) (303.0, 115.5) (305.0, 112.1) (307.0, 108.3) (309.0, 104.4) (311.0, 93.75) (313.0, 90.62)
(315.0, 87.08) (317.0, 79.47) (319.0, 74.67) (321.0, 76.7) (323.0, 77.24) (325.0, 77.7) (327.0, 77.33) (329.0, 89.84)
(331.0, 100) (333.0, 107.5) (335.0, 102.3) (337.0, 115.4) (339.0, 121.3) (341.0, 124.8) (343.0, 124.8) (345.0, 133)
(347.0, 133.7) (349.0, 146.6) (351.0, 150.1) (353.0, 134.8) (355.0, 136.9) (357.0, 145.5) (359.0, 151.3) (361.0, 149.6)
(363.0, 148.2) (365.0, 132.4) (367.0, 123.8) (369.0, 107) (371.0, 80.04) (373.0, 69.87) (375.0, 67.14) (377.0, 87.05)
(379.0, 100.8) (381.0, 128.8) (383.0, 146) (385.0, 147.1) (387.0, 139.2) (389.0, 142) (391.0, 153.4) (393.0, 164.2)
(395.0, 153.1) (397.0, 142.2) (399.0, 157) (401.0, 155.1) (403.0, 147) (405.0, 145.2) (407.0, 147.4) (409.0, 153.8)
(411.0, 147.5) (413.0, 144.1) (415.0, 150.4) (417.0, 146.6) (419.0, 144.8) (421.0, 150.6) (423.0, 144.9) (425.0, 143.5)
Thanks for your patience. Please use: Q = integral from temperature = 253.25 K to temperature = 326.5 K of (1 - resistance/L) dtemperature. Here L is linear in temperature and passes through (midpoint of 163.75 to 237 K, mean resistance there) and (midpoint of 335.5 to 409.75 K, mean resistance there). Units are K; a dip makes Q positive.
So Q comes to 7.0 K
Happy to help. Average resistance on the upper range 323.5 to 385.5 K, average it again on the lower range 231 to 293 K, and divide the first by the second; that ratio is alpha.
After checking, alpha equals 0.84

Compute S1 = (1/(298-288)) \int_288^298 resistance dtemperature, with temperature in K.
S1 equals 135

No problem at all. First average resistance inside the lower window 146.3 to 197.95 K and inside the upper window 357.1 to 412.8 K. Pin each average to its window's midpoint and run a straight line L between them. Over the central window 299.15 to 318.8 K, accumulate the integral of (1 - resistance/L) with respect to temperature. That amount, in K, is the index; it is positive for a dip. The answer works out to 4.9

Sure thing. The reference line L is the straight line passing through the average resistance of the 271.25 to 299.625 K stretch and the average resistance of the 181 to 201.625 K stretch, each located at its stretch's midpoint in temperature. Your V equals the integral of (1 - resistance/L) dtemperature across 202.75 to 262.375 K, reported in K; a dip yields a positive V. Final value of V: -2.11 K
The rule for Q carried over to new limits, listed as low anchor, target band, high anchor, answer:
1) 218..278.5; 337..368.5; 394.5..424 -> 2.1 K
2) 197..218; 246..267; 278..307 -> -2.3 K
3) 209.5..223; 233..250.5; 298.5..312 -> -1.4 K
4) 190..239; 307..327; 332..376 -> 6.5 K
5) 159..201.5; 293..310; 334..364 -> 1.9 K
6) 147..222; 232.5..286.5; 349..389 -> -3.2 K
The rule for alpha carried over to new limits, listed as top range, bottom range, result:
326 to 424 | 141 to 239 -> 0.94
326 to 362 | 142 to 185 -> 0.88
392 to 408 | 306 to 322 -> 1.69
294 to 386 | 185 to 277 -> 0.81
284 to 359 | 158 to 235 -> 0.83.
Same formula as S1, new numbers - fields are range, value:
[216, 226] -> 137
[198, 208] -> 137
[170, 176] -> 149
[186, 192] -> 140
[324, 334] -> 90.5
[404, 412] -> 148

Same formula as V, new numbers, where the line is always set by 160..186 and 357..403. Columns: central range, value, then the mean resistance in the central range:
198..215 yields 0.5 K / 137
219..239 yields 0.6 K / 135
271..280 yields 0.2 K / 134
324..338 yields 3.9 K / 95.7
